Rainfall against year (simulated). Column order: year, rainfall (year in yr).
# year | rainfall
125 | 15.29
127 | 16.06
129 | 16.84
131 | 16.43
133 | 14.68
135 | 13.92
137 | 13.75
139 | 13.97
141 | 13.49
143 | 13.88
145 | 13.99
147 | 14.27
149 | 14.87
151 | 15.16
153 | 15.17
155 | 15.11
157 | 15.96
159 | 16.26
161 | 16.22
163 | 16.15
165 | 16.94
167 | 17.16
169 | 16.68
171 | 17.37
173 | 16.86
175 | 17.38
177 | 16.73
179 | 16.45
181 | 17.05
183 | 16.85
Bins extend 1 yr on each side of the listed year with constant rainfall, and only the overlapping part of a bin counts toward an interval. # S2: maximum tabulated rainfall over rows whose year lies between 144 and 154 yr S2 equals 15.17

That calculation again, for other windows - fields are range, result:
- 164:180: 17.38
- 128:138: 16.84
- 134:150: 14.87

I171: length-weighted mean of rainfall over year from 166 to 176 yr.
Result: 17.1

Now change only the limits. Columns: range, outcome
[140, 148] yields 13.9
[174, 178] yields 17.1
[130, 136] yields 15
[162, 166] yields 16.5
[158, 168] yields 16.5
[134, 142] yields 13.8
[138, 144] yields 13.8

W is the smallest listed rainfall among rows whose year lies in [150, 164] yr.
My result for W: 15.11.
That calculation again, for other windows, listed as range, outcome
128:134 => 14.68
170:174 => 16.86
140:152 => 13.49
